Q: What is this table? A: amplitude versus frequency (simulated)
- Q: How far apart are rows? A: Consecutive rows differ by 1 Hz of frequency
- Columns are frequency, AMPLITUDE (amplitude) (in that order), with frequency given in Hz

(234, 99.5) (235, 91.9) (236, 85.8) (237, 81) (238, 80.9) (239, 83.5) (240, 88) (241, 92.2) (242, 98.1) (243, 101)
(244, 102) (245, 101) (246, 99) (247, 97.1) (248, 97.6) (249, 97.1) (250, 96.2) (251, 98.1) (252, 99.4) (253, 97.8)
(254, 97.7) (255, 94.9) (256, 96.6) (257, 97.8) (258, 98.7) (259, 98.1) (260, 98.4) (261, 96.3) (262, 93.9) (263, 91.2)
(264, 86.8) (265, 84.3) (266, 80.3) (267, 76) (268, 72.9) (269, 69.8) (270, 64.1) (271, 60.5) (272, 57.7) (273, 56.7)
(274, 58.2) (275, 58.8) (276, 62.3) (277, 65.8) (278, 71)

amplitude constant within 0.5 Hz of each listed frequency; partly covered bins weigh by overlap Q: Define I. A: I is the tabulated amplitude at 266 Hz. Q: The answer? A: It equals 80.3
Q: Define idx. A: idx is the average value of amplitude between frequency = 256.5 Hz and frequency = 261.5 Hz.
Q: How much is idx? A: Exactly 97.9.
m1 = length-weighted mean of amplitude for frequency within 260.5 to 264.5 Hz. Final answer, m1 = 92.1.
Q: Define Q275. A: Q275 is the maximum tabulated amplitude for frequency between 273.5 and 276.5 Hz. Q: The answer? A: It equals 62.3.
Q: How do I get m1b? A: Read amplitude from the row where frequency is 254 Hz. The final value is 97.7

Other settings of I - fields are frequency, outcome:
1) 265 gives 84.3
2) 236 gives 85.8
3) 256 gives 96.6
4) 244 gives 102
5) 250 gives 96.2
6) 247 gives 97.1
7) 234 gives 99.5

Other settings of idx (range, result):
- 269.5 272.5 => 60.8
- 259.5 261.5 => 97.3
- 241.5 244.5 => 100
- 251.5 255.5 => 97.5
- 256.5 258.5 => 98.2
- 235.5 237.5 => 83.4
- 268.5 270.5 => 66.9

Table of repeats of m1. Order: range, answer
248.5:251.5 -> 97.1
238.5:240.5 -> 85.8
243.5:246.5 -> 101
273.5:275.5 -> 58.5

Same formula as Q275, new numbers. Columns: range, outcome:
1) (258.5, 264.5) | 98.4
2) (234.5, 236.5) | 91.9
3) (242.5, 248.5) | 102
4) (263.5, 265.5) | 86.8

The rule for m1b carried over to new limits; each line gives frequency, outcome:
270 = 64.1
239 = 83.5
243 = 101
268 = 72.9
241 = 92.2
